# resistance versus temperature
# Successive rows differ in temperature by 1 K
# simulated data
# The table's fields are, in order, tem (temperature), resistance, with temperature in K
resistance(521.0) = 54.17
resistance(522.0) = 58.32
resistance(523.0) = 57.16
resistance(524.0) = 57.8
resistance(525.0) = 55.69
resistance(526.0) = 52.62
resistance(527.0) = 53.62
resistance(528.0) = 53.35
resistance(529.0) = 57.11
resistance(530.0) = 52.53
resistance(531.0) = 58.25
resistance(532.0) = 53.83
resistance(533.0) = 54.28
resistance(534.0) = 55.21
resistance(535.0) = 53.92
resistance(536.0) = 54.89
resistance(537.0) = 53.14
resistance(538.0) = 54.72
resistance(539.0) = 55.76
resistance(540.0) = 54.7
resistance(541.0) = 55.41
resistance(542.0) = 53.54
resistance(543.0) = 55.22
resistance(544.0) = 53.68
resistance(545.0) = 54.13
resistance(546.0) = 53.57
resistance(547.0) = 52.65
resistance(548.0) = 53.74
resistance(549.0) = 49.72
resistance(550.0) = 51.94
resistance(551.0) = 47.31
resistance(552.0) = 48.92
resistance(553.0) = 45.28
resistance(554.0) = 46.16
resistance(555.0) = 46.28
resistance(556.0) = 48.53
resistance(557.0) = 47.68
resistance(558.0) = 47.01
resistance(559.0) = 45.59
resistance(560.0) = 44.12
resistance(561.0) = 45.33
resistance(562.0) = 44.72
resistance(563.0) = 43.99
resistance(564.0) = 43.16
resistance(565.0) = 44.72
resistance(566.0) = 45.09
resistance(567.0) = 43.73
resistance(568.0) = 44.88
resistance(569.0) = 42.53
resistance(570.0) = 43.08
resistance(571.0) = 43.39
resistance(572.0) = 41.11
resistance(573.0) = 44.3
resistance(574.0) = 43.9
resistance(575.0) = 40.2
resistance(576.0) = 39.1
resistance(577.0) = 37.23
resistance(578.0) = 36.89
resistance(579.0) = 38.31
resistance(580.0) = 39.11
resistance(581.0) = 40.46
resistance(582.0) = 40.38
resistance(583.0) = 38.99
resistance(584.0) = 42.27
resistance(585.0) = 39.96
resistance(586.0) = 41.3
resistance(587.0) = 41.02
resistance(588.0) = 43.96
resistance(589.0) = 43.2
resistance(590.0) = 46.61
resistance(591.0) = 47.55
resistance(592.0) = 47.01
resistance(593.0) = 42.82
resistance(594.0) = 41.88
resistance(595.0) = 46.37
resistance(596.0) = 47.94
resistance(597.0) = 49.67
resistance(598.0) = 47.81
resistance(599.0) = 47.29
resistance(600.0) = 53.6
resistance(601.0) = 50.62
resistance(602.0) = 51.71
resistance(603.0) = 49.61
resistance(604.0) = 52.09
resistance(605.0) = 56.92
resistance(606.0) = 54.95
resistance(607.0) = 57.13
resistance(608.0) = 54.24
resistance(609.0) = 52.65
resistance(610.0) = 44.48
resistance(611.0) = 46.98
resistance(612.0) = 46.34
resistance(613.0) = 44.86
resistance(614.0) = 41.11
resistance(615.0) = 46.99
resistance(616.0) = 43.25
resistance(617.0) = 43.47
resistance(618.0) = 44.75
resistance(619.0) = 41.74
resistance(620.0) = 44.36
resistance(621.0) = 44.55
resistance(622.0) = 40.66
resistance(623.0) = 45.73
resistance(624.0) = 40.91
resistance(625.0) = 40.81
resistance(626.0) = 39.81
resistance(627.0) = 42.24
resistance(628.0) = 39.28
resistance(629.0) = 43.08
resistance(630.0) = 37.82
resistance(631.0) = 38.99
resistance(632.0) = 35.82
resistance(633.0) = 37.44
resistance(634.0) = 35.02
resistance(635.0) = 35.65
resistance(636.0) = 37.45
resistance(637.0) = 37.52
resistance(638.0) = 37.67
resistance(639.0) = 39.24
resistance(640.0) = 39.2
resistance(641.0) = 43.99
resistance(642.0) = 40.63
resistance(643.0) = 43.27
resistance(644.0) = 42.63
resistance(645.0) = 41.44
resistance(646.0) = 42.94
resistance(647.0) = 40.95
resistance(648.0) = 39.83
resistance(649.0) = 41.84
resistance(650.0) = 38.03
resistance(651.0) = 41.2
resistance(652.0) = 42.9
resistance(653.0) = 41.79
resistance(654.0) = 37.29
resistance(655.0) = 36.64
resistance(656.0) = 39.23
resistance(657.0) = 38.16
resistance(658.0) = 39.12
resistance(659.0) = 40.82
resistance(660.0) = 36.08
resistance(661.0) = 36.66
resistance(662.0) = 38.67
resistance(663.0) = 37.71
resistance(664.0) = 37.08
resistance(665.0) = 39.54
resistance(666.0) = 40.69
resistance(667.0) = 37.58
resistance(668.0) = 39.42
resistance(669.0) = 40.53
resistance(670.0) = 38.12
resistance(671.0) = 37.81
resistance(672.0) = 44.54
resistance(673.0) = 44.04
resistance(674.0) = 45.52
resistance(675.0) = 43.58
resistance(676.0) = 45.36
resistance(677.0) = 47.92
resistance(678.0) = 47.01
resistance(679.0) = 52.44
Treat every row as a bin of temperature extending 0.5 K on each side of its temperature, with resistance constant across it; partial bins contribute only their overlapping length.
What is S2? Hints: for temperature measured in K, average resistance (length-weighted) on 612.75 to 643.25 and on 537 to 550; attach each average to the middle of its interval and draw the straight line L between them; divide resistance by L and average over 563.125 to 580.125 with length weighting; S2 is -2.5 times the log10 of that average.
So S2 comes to 0.18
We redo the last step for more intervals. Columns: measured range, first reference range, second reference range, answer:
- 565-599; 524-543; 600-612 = 0.22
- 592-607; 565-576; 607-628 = -0.13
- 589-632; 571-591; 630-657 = -0.14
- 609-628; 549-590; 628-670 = -0.07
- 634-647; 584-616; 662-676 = 0.09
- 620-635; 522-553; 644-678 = 0.10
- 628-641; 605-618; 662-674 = 0.17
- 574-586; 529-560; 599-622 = 0.25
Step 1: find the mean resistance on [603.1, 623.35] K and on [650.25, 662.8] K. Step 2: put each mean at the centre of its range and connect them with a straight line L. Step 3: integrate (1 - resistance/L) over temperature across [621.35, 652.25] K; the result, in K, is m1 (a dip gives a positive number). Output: 1.9 K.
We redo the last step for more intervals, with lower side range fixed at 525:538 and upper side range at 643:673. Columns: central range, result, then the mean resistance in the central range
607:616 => -0.5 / 47.5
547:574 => 2.7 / 45.9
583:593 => 0.9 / 43.4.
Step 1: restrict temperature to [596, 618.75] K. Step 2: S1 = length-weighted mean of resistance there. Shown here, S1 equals 49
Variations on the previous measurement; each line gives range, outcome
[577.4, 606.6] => 45.5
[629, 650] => 39.5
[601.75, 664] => 42.3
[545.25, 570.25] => 46.9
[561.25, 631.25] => 44.5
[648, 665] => 39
